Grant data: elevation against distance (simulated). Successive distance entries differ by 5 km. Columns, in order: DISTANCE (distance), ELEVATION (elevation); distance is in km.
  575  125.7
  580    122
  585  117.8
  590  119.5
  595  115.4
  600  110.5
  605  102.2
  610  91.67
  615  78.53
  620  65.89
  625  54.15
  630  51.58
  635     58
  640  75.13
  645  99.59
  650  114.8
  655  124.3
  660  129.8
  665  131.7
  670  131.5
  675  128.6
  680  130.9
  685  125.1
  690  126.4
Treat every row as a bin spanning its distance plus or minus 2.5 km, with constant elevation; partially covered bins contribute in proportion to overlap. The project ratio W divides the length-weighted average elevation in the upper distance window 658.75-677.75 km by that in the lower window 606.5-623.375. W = 1.7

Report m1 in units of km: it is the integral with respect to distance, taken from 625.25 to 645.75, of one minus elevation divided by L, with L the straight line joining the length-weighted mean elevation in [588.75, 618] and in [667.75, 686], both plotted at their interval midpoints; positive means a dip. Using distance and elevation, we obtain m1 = 8.51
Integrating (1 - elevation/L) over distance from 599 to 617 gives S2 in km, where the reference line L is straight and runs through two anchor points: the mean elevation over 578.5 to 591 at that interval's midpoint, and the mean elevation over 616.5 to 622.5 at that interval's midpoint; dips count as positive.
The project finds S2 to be -2.0 km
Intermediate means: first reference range 120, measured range 95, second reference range 68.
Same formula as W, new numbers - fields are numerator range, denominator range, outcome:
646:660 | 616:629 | 1.95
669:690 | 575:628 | 1.30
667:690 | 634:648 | 1.59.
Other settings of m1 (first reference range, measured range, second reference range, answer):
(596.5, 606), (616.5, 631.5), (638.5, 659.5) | 6.8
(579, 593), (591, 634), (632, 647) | 6.7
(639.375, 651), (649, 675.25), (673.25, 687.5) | -3.5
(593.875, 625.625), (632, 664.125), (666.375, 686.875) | 3.5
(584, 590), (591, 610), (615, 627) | -2.2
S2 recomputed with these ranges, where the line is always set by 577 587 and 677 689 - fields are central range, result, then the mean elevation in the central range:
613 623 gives 4.2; 71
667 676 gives -0.2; 130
